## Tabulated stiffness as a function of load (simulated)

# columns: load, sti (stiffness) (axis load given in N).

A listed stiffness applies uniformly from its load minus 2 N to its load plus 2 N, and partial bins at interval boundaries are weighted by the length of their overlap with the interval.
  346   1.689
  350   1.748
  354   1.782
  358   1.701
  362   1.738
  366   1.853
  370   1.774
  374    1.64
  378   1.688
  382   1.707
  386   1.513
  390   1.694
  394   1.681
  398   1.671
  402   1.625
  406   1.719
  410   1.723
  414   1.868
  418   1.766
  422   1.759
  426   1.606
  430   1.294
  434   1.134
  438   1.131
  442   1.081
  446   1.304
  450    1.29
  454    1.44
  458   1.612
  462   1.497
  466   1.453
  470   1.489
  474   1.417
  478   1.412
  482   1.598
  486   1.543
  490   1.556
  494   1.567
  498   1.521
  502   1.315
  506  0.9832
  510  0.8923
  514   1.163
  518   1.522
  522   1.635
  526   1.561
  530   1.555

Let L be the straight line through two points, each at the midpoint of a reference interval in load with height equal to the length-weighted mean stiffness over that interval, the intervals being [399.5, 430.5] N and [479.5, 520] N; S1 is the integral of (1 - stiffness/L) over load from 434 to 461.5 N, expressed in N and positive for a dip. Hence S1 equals 4.5 N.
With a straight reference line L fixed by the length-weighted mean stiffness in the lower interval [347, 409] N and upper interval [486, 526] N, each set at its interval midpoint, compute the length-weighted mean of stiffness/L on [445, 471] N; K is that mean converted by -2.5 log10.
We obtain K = 0.04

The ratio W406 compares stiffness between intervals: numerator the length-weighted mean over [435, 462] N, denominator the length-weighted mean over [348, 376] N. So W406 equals 0.8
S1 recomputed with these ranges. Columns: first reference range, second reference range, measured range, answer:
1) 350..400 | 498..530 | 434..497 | 1.5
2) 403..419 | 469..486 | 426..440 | 3.6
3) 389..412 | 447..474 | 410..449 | 3.2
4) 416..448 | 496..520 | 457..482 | -3.3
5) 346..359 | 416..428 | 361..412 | 0.9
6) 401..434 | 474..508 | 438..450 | 2.8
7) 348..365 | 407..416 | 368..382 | 0.5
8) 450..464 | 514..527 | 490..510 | 2.4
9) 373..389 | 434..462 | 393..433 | -4.7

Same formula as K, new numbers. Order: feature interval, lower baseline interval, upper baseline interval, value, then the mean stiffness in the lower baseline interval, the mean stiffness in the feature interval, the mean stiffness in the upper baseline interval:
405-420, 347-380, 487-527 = -0.10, 1.74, 1.77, 1.37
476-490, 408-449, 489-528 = -0.09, 1.46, 1.52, 1.37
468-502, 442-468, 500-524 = -0.14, 1.41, 1.5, 1.25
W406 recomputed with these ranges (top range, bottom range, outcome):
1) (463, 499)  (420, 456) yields 1.13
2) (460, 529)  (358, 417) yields 0.83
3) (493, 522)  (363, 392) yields 0.76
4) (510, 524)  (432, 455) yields 1.12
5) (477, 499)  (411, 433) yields 0.94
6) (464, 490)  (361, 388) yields 0.88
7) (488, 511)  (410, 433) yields 0.81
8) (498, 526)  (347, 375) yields 0.74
